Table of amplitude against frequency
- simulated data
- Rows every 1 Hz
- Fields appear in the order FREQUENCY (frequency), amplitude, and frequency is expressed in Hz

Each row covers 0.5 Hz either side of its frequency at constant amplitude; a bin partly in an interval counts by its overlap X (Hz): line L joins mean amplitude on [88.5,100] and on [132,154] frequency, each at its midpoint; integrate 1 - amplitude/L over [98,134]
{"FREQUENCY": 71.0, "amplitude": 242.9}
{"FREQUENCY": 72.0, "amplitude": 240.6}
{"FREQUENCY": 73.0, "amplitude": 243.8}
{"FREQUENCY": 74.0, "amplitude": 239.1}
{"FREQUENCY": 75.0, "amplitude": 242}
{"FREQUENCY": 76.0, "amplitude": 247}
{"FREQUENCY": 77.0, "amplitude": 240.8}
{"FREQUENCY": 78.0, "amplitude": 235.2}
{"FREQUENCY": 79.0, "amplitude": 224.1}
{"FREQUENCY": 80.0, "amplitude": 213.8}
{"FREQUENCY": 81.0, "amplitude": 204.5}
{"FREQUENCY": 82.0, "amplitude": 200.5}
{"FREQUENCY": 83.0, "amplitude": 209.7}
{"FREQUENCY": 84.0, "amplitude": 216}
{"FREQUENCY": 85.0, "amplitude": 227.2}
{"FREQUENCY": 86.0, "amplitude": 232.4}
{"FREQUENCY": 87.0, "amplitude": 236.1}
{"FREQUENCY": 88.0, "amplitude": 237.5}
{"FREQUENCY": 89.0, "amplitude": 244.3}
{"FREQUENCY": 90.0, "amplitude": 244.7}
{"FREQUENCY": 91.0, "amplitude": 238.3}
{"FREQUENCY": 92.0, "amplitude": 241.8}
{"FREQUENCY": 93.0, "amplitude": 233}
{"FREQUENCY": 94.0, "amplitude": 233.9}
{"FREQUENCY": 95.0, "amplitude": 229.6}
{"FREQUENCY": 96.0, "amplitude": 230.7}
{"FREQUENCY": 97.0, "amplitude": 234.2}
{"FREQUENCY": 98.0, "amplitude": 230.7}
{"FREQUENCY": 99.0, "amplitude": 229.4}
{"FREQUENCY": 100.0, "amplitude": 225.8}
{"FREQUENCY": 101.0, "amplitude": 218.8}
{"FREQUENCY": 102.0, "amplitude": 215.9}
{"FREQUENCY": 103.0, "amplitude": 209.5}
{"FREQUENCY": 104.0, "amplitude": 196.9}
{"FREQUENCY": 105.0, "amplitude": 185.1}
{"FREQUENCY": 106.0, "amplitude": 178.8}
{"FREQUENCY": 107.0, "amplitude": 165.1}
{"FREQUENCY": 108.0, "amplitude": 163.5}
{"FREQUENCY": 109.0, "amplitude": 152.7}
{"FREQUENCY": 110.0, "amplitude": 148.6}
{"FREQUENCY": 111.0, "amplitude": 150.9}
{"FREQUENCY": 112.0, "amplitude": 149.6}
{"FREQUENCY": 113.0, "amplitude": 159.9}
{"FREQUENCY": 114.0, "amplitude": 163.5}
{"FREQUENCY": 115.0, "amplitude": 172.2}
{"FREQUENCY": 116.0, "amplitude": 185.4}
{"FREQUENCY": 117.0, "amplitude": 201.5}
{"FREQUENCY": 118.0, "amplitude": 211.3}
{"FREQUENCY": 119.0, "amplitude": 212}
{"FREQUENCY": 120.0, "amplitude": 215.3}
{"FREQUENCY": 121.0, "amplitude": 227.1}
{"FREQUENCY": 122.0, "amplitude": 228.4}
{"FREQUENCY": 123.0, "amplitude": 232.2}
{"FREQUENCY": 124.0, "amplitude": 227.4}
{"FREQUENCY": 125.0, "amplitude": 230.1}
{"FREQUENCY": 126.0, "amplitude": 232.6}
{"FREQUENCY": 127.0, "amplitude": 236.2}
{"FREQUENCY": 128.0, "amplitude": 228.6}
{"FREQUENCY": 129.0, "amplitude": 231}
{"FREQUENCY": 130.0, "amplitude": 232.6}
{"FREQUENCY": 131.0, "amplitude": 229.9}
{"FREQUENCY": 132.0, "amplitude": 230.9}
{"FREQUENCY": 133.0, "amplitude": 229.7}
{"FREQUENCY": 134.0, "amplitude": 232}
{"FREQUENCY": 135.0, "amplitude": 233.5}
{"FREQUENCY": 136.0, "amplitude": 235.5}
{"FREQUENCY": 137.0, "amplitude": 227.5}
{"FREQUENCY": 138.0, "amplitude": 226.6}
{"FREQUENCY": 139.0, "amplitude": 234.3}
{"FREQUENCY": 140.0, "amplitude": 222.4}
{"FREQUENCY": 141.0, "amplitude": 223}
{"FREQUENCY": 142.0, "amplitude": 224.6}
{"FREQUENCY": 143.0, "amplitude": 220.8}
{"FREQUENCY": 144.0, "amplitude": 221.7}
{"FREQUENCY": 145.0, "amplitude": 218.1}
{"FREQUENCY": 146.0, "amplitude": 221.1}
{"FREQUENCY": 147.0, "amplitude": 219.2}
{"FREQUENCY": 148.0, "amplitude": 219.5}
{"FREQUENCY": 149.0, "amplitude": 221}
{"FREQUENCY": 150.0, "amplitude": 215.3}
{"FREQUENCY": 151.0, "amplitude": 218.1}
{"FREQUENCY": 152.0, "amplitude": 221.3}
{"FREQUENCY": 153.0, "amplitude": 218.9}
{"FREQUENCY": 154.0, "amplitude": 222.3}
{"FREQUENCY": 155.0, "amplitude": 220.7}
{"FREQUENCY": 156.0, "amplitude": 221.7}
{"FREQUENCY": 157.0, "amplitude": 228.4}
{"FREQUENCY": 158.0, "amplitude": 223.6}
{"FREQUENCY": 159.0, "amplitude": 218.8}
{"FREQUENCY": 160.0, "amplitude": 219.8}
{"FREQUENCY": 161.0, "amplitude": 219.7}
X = 4.1 Hz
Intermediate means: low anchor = 235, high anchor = 224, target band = 204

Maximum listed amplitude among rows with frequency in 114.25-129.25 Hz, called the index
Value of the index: 236.2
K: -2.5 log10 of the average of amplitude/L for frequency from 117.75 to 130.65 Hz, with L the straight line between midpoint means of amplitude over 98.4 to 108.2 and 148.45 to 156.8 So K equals -0.09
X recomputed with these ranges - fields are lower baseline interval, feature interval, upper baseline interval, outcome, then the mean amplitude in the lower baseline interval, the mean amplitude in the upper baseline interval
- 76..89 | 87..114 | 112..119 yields -0.4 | 225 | 182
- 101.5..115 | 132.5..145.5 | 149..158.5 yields -1.4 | 172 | 221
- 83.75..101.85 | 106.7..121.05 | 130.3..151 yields 3.3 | 232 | 225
